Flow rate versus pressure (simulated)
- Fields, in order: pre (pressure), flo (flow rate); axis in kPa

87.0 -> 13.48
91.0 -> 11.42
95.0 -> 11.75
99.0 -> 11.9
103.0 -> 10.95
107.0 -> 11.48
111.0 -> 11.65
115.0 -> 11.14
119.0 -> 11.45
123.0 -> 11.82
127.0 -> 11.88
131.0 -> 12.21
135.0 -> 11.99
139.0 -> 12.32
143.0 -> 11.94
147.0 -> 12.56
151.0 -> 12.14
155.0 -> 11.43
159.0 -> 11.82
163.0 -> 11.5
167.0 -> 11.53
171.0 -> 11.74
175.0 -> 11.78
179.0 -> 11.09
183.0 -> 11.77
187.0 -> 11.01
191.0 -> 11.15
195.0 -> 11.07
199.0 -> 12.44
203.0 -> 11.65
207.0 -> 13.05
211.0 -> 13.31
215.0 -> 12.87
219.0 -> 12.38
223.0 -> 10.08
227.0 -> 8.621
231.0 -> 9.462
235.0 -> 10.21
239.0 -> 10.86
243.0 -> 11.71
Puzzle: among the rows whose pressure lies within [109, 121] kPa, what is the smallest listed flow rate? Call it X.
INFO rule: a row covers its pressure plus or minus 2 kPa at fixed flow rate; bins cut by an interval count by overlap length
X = 11.14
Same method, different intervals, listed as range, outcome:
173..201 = 11.01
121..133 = 11.82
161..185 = 11.09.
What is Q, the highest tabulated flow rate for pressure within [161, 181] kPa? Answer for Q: 11.78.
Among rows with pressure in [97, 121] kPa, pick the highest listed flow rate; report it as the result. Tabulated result 11.9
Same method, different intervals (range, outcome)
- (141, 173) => 12.56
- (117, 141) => 12.32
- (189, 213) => 13.31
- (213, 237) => 12.87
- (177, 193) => 11.77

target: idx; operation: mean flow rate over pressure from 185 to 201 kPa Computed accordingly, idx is 11.4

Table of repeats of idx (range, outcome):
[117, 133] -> 11.8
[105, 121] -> 11.4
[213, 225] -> 11.8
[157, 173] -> 11.6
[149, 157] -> 11.8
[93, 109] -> 11.5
